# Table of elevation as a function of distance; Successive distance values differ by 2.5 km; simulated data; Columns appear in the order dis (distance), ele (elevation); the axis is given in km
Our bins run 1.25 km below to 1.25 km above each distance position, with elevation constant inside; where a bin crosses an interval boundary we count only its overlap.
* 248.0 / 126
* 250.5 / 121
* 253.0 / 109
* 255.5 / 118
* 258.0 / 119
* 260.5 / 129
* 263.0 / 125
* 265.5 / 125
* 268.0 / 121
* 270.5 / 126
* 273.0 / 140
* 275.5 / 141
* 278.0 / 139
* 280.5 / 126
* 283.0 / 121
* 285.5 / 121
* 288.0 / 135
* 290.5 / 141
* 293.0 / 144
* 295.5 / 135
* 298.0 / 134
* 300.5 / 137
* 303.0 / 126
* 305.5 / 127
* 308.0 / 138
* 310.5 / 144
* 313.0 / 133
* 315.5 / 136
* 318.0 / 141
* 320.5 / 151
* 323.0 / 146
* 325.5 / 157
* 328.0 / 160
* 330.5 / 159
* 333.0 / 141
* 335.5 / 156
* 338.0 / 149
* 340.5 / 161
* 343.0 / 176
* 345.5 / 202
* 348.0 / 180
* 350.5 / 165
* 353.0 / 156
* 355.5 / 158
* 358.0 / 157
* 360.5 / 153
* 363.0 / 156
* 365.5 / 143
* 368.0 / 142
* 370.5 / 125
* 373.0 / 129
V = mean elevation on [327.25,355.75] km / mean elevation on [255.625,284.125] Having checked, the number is 1.3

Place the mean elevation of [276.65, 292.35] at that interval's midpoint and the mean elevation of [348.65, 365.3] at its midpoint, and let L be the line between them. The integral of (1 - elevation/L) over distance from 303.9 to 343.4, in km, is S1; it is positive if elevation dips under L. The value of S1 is -0.6 km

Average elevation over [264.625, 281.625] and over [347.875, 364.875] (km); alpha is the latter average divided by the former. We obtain 1.2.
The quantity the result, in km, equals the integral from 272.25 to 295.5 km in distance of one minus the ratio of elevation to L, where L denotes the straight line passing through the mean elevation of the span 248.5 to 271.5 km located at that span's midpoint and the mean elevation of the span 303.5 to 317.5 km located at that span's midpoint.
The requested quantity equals -1.1 km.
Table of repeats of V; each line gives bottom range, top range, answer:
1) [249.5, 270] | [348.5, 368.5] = 1.28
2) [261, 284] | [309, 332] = 1.14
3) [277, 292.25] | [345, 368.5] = 1.23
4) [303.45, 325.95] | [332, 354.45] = 1.18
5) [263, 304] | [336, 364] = 1.25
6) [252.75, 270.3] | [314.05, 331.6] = 1.23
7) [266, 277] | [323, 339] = 1.16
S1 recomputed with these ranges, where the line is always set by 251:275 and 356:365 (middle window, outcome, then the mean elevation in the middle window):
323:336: -0.8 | 154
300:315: 0.4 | 134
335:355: -2.5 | 168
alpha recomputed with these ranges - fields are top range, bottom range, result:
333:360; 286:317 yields 1.21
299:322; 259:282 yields 1.05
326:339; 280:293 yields 1.18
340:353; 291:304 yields 1.29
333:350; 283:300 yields 1.25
